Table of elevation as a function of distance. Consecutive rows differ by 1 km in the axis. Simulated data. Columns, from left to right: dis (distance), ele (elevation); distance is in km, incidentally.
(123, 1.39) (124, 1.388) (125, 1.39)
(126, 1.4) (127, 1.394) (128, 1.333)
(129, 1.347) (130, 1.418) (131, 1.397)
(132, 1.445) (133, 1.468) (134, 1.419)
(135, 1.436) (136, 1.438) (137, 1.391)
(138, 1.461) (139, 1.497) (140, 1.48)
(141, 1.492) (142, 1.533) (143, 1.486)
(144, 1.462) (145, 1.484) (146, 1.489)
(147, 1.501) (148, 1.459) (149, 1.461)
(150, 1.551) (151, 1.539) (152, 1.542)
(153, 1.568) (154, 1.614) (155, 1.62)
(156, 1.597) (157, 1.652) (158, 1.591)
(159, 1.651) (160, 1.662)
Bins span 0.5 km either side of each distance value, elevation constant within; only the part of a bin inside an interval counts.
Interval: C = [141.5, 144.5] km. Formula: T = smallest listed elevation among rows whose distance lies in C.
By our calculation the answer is 1.462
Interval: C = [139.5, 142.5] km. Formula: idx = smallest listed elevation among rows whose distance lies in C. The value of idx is 1.48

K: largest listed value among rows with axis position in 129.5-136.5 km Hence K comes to 1.468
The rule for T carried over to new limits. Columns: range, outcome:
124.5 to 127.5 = 1.39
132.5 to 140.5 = 1.391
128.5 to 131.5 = 1.347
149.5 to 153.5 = 1.539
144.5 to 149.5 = 1.459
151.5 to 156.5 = 1.542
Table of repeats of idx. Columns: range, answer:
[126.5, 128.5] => 1.333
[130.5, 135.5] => 1.397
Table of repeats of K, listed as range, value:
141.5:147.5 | 1.533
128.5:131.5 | 1.418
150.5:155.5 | 1.62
